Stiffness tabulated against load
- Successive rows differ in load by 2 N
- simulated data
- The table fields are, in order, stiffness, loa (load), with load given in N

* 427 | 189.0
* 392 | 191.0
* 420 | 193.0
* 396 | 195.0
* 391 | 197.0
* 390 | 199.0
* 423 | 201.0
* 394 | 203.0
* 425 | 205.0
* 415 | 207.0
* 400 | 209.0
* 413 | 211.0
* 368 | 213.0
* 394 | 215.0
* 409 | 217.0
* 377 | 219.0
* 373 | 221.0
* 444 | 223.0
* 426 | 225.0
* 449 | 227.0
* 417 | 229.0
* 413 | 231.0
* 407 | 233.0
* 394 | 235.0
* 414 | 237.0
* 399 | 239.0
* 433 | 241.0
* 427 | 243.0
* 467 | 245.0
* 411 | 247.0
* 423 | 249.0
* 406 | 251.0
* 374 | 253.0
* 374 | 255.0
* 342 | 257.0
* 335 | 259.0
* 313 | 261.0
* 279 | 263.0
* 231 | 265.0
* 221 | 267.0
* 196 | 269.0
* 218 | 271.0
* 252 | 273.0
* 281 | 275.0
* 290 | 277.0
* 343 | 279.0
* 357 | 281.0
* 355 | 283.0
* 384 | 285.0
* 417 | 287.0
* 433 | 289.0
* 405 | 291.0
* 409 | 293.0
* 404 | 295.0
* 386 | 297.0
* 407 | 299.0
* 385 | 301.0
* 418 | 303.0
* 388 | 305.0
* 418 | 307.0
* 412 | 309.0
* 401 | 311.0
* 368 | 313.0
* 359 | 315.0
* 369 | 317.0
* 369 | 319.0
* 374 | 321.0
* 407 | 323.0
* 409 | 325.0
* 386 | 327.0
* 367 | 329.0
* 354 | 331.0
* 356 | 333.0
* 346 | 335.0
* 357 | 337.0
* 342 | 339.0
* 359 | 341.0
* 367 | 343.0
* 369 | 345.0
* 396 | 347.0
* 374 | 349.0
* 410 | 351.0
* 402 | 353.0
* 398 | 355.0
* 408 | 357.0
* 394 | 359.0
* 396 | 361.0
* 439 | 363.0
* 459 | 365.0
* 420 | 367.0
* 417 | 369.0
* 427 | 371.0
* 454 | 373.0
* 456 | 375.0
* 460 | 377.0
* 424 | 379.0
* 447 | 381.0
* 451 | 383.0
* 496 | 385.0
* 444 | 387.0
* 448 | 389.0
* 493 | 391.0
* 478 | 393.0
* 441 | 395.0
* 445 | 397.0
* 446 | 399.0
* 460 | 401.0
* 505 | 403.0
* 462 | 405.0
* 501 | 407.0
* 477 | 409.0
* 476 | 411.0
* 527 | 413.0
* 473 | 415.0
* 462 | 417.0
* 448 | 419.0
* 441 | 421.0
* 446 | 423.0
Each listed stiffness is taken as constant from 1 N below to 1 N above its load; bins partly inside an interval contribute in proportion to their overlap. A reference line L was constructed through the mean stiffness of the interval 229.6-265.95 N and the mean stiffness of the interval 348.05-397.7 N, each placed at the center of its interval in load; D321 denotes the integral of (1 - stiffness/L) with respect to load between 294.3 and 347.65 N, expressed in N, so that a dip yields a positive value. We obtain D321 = 4.1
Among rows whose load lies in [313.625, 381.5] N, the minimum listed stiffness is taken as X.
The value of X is 342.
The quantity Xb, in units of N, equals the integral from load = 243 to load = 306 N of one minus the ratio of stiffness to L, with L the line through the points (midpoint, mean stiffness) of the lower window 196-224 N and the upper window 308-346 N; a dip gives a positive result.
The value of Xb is 5.2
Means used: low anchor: 401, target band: 353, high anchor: 372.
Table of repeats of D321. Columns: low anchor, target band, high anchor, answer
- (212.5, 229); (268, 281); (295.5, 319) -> 4.1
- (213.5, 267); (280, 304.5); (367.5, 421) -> 0.9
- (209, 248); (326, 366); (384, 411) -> 6.0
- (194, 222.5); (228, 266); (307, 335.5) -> 1.0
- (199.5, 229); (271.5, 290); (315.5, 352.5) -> 2.2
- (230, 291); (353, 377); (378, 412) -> 0.8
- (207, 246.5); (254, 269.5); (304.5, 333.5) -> 4.3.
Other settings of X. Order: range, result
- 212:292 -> 196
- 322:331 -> 354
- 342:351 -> 367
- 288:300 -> 386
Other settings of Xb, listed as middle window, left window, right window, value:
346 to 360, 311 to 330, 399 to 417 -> 0.7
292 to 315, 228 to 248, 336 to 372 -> 0.5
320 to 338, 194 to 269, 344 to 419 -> 2.2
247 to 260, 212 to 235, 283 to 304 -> 0.8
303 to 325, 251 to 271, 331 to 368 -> -2.4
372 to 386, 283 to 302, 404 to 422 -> -0.1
